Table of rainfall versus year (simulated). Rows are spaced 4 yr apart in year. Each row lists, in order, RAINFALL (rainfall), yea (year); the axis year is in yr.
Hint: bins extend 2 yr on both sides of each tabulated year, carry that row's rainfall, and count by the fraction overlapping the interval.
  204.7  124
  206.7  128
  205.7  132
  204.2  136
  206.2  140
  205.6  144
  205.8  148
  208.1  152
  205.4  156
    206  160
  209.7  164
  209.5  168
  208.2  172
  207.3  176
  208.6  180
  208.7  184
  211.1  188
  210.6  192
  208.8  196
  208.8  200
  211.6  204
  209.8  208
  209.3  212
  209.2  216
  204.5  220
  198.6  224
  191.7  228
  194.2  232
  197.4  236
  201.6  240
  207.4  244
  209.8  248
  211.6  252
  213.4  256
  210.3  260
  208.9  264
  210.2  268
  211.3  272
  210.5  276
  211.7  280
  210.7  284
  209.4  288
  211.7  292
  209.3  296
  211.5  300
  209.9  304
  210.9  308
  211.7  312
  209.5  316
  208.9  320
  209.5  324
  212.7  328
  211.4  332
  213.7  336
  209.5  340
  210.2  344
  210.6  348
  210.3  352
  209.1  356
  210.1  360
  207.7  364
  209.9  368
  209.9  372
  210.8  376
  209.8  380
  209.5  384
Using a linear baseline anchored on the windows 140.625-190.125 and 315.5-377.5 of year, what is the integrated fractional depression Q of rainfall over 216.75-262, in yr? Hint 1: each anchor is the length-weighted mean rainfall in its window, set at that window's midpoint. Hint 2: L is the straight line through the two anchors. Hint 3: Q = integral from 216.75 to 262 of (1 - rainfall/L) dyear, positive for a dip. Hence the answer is 1.1 yr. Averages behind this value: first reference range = 208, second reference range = 210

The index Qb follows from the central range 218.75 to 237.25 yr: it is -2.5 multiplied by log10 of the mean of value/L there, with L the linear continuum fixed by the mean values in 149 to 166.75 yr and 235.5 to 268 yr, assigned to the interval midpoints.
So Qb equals 0.059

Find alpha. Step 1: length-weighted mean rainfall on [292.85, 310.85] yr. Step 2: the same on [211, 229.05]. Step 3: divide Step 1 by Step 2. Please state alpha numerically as 1.0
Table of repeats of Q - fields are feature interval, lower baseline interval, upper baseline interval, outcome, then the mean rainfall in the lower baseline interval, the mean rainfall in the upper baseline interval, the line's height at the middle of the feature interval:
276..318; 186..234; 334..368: -0.44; 206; 210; 208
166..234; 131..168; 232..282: 0.24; 206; 208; 207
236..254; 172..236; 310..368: 0.07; 206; 210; 207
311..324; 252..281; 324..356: 0.07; 211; 211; 211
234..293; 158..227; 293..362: 0.09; 208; 211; 209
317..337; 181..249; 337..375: -0.20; 205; 210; 209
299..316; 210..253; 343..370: -0.31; 203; 210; 207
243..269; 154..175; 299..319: -0.10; 208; 211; 210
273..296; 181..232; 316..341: -0.15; 206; 211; 209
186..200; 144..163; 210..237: -0.46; 206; 201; 203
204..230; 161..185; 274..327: 0.59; 209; 210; 209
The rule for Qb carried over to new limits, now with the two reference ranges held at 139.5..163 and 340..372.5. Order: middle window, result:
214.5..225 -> 0.02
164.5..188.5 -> -0.01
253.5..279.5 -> -0.01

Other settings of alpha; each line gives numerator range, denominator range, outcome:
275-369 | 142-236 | 1.02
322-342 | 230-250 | 1.05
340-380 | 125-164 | 1.02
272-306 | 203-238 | 1.04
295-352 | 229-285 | 1.02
